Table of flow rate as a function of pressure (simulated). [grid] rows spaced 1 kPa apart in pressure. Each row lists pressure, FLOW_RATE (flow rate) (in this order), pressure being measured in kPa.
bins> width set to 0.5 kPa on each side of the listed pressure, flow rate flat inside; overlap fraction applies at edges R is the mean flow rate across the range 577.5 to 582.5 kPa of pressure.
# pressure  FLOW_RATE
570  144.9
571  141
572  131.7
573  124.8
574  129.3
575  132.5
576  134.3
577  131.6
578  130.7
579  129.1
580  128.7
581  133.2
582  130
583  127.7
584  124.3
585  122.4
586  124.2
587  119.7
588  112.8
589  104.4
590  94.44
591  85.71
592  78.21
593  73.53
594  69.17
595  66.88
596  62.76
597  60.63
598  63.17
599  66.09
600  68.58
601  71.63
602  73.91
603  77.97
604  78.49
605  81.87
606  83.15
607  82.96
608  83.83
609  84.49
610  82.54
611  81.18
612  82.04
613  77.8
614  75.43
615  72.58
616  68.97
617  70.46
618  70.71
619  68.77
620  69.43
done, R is 130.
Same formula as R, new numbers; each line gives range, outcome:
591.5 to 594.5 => 73.6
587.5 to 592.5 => 95.1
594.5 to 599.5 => 63.9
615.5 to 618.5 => 70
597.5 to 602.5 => 68.7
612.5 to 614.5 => 76.6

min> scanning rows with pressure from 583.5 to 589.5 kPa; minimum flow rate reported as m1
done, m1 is 104.4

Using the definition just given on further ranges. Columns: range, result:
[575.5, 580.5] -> 128.7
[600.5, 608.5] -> 71.63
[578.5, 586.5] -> 122.4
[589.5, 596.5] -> 62.76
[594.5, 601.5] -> 60.63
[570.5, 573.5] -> 124.8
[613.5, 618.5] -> 68.97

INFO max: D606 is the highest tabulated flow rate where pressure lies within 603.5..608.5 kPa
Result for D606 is 83.83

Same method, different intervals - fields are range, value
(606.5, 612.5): 84.49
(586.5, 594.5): 119.7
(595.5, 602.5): 73.91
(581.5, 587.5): 130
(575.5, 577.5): 134.3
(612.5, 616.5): 77.8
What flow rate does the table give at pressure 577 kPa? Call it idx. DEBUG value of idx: 131.6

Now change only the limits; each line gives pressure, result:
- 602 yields 73.91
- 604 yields 78.49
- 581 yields 133.2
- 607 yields 82.96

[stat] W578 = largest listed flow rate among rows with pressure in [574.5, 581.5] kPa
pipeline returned 134.3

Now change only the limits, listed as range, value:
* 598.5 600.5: 68.58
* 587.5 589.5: 112.8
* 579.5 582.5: 133.2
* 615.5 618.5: 70.71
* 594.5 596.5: 66.88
